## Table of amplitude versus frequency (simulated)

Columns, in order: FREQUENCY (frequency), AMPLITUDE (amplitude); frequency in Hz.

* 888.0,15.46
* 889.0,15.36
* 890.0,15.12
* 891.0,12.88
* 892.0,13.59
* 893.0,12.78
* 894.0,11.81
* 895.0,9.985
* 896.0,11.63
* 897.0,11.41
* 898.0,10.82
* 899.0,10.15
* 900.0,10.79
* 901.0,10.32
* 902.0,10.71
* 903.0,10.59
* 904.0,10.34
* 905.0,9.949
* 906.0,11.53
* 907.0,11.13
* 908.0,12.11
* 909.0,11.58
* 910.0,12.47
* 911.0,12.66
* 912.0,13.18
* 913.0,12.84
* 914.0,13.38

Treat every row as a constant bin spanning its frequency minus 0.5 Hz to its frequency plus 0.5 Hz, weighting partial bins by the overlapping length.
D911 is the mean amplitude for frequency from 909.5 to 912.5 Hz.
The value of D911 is 12.8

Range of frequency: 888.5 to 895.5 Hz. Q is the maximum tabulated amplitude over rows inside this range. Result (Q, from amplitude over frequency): 15.36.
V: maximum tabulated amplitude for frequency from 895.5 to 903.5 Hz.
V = 11.63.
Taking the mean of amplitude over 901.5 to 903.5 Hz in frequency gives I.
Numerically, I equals 10.7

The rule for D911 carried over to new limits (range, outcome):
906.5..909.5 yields 11.6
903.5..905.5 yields 10.1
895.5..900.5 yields 11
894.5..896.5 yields 10.8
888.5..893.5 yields 13.9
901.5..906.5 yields 10.6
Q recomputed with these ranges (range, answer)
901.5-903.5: 10.71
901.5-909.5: 12.11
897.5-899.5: 10.82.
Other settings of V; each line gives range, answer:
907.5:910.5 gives 12.47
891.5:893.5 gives 13.59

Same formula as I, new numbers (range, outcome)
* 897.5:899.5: 10.5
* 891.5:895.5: 12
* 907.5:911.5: 12.2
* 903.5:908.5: 11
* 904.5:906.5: 10.7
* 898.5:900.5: 10.5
